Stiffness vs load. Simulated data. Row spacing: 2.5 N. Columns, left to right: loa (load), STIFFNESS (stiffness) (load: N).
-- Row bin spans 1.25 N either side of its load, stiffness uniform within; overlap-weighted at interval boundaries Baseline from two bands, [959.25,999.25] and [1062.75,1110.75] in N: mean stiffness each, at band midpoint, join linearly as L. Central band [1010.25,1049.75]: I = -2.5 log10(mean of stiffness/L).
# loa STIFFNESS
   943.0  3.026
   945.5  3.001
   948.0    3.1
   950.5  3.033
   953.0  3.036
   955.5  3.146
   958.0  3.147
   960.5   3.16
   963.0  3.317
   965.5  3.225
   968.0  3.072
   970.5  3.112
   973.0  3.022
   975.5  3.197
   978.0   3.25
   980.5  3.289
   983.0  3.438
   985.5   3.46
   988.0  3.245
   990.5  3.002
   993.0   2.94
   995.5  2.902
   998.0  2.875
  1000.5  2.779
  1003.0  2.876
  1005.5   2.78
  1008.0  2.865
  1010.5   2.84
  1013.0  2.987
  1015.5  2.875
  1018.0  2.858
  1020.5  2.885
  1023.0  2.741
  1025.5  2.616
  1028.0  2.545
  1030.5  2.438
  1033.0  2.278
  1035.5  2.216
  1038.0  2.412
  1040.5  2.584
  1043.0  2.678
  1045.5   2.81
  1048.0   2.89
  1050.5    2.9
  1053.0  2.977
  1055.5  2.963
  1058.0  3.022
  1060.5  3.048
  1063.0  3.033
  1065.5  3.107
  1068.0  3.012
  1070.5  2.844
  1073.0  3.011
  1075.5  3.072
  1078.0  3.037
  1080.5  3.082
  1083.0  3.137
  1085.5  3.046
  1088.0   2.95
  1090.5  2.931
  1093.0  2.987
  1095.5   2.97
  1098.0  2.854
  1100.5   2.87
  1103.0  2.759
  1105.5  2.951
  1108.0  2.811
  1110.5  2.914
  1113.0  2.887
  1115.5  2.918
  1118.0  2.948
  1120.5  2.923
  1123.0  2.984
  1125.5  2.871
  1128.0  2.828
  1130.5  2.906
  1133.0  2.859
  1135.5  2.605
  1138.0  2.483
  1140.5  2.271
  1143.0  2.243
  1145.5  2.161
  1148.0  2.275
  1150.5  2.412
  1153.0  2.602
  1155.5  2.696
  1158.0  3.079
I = 0.15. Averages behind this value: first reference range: 3.16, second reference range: 2.97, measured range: 2.66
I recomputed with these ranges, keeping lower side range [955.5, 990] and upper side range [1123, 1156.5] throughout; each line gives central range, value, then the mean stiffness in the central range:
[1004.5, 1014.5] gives 0.07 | 2.87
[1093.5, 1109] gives -0.06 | 2.88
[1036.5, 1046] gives 0.14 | 2.6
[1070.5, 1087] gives -0.09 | 3.05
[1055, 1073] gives -0.05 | 3.01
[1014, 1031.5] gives 0.12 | 2.72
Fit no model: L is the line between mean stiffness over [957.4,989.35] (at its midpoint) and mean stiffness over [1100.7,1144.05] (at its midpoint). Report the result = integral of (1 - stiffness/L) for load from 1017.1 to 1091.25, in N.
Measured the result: 3.53 N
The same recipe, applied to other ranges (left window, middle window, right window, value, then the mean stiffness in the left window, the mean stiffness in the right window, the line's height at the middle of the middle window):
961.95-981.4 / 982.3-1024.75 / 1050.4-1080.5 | 2.35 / 3.18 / 3.01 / 3.12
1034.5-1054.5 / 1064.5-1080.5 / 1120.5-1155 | -2.14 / 2.69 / 2.59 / 2.66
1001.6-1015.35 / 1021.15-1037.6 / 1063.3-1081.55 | 2.45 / 2.87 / 3.02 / 2.92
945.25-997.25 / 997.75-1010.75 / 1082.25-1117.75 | 1.09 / 3.15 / 2.93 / 3.09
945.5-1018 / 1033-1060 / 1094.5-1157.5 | 1.65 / 3.07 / 2.72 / 2.91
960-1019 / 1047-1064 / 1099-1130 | -0.05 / 3.06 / 2.89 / 2.97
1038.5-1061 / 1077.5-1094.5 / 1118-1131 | -0.85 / 2.85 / 2.91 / 2.88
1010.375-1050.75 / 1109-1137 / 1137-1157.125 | -4.70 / 2.67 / 2.4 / 2.46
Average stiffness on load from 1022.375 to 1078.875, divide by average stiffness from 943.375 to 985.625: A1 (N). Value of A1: 0.9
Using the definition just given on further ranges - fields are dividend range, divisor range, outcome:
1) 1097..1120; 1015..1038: 1.11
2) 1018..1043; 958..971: 0.80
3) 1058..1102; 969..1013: 0.98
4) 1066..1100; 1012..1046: 1.14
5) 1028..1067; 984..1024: 0.94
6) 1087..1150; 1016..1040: 1.08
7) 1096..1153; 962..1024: 0.90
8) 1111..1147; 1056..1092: 0.90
